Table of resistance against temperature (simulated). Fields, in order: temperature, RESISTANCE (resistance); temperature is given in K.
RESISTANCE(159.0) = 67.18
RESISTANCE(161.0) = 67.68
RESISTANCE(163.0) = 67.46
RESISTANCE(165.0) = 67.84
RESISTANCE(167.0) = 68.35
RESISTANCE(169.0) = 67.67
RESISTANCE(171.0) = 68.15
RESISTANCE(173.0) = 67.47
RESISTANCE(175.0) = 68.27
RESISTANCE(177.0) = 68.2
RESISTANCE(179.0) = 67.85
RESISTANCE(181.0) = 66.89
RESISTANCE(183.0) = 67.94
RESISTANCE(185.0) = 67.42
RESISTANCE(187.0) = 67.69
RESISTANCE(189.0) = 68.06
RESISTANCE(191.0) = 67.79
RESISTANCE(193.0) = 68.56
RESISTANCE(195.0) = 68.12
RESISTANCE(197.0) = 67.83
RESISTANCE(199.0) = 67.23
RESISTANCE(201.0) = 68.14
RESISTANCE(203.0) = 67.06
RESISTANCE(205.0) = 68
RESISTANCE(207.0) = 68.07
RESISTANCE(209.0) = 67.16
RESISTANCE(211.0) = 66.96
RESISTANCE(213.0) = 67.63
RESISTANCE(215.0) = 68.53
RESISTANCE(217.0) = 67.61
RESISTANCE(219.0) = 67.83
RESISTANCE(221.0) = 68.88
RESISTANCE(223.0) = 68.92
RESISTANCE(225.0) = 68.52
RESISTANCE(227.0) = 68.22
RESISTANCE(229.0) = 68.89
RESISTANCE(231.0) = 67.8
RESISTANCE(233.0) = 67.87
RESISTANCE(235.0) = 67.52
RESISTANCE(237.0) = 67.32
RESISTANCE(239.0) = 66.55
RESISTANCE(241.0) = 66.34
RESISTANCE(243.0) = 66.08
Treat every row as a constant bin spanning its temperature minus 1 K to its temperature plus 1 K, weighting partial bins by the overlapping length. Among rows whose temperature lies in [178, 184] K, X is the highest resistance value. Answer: 67.94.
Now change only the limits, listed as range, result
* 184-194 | 68.56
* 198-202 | 68.14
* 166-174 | 68.35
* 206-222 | 68.88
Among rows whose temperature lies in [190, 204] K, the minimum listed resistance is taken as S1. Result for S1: 67.06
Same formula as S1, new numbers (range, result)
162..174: 67.46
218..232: 67.8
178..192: 66.89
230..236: 67.52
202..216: 66.96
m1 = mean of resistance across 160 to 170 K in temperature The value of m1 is 67.8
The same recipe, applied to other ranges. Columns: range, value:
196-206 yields 67.7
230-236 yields 67.7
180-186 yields 67.4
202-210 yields 67.6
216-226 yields 68.4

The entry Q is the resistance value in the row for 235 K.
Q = 67.52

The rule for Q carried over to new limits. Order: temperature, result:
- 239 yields 66.55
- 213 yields 67.63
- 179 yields 67.85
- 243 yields 66.08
